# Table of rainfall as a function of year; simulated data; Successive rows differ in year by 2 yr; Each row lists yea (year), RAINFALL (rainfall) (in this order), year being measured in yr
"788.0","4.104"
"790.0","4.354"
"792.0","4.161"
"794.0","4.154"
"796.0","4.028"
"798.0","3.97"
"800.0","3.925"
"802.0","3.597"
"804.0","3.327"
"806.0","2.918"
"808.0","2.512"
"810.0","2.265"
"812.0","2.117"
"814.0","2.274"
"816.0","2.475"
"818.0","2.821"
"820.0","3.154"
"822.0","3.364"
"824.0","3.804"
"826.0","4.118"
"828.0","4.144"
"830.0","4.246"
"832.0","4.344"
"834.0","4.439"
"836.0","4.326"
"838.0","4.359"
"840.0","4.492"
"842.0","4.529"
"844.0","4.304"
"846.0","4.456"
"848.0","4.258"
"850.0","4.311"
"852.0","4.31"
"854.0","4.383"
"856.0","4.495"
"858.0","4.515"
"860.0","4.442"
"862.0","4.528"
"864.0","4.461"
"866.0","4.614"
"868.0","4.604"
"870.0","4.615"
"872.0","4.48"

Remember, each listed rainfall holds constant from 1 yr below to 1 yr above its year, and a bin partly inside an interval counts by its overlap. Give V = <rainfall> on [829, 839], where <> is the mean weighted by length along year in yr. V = 4.34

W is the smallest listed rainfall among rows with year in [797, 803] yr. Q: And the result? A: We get 3.597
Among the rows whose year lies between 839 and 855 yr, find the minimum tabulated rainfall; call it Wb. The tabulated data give 4.258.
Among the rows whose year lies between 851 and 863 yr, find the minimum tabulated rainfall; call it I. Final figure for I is 4.31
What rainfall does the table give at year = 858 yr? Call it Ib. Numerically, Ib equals 4.515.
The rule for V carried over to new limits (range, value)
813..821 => 2.68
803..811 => 2.76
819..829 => 3.72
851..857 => 4.4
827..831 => 4.2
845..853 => 4.33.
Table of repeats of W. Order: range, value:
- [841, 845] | 4.304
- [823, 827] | 3.804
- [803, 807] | 2.918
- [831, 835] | 4.344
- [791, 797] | 4.028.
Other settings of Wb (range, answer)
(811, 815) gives 2.117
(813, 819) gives 2.274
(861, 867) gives 4.461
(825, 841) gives 4.118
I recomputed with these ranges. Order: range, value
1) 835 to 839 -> 4.326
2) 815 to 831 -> 2.475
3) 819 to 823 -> 3.154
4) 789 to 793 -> 4.161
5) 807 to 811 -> 2.265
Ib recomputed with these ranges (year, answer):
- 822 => 3.364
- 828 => 4.144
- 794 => 4.154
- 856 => 4.495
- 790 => 4.354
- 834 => 4.439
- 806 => 2.918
